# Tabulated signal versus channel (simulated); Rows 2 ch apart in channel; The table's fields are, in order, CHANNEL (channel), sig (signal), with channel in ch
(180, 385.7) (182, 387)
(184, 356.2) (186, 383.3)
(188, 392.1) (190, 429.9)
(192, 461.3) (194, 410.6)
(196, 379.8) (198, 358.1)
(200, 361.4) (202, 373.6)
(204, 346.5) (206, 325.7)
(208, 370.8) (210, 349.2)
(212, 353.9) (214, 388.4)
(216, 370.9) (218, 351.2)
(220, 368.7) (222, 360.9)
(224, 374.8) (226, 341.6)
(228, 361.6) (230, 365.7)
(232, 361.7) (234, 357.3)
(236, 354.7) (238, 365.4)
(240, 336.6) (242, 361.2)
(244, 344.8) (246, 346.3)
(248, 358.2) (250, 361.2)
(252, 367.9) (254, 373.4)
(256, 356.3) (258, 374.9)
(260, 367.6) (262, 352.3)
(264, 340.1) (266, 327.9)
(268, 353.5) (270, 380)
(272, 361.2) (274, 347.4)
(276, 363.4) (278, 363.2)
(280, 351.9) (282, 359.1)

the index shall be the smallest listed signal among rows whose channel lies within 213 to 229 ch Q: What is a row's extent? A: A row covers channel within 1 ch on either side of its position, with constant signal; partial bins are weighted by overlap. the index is 341.6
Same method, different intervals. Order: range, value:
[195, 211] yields 325.7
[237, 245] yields 336.6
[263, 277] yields 327.9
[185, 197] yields 379.8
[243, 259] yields 344.8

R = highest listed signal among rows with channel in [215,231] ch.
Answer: 374.8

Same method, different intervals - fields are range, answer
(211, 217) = 388.4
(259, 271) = 380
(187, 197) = 461.3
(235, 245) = 365.4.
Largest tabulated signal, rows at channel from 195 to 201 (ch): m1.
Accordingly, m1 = 379.8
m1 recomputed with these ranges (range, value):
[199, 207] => 373.6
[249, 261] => 374.9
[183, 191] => 429.9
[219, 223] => 368.7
